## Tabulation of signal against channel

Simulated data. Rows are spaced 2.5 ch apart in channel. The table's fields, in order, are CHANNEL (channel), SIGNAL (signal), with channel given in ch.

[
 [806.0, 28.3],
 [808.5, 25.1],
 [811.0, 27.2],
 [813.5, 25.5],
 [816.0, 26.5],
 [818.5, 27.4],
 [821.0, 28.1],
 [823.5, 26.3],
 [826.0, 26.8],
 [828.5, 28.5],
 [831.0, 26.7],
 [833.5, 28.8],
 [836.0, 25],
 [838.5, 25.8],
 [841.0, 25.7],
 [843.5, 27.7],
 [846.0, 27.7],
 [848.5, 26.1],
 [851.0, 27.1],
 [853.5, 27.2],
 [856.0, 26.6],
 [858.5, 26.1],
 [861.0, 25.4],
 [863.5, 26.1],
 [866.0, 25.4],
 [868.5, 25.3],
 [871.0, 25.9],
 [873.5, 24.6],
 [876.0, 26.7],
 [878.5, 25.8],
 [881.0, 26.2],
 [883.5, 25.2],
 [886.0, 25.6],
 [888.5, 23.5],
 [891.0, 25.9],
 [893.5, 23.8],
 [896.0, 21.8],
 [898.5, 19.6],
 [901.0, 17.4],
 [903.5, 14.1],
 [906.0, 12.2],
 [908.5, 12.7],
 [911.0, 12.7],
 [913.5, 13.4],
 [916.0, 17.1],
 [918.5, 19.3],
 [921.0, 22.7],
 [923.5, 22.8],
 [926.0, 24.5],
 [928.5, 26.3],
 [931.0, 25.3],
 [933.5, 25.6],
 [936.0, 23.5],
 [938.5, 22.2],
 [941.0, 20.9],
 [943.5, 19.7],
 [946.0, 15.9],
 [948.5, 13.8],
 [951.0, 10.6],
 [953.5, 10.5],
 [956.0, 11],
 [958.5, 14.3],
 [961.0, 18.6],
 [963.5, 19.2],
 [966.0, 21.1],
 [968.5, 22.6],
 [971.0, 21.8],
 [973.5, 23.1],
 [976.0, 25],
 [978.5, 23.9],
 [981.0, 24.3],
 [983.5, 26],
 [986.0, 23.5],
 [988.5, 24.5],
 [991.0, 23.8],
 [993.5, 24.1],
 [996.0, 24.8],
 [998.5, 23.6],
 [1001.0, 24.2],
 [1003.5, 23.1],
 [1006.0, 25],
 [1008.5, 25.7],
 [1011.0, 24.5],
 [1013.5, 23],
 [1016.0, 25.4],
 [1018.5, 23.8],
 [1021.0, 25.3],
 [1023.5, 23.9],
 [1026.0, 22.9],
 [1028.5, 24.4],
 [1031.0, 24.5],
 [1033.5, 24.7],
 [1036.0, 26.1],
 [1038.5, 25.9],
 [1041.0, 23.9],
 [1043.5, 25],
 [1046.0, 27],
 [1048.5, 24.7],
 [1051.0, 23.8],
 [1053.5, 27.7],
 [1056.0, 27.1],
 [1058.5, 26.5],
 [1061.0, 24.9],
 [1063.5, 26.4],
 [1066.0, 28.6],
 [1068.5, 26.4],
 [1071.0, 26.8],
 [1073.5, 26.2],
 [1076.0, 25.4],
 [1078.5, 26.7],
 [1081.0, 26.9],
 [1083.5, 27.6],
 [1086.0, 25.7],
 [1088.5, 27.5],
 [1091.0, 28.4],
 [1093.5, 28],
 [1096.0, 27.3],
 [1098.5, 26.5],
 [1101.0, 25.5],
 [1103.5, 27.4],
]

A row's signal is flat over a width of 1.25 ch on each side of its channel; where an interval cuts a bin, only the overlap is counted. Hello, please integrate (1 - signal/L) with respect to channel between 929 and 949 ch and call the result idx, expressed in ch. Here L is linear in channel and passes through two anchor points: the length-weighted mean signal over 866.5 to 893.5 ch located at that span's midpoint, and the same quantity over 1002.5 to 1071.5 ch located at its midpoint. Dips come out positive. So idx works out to 3.2 ch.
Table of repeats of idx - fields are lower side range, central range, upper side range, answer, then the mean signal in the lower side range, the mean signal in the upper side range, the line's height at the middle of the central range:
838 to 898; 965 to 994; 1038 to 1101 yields 2.69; 25.6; 26.4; 26.1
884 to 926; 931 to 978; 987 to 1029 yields 5.53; 19.3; 24.2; 21.7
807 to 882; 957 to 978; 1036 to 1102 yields 4.54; 26.5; 26.4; 26.4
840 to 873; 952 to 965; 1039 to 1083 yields 5.68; 26.3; 26.1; 26.2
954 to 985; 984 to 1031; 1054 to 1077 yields -2.59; 20.7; 26.5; 23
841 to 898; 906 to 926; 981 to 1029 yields 6.18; 25.6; 24.3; 25.2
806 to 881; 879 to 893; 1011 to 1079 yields 0.55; 26.5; 25.4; 26.3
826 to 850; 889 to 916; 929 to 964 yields 5.29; 26.9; 18.1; 21.7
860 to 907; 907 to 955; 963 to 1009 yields 9.41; 23.2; 23.7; 23.4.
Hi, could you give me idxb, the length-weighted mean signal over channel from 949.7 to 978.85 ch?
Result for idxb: 18.3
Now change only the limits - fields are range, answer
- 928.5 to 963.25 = 18.2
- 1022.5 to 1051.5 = 24.8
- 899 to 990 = 19.5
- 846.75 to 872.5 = 26.1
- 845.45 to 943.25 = 22.8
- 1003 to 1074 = 25.3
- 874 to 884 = 25.9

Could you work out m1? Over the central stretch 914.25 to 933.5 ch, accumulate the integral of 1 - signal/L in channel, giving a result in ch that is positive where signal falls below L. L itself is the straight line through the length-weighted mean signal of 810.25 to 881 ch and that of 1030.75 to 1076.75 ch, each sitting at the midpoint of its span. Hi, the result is 2.7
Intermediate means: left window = 26.5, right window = 25.9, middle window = 22.5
